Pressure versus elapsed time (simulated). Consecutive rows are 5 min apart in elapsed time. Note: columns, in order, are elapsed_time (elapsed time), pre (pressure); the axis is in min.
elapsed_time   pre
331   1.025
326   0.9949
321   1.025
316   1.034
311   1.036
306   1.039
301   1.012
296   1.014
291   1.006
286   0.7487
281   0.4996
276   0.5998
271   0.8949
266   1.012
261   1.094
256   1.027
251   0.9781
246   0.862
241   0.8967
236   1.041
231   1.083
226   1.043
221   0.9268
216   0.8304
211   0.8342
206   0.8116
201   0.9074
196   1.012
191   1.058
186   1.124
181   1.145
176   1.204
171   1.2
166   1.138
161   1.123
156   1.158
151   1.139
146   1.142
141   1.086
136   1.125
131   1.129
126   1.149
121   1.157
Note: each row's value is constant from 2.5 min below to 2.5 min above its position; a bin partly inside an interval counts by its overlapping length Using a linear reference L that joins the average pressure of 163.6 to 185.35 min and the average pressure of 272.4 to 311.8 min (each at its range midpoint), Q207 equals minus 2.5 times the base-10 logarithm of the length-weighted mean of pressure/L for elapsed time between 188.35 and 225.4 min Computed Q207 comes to 0.18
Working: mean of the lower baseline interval 1.17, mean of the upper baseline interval 0.863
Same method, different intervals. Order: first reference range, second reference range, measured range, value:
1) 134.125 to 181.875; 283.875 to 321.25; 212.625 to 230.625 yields 0.14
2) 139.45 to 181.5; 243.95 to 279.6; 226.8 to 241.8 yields -0.05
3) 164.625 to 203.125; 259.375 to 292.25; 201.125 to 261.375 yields 0.01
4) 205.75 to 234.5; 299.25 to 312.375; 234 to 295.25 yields 0.11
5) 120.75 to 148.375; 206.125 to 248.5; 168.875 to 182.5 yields -0.14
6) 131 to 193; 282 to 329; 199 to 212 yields 0.27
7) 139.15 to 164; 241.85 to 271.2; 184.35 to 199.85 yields 0.03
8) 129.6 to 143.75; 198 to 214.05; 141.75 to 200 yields -0.14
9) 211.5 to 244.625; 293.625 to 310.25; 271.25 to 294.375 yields 0.33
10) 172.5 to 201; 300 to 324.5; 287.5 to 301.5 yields 0.05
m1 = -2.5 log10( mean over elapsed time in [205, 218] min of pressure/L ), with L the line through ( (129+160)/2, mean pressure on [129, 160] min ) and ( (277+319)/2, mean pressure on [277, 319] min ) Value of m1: 0.244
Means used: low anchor 1.13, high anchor 0.913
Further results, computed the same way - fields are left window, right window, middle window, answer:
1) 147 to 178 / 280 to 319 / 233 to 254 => 0.09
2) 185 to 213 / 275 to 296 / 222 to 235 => -0.18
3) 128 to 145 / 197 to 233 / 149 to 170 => -0.08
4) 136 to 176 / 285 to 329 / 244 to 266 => 0.06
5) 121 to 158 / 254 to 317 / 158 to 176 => -0.06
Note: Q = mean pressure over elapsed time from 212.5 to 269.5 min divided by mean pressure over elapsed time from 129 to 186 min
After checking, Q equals 0.85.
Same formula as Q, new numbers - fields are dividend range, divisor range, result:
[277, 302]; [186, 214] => 0.88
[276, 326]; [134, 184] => 0.80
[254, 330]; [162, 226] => 0.92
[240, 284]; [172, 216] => 0.86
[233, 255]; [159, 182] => 0.82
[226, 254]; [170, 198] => 0.87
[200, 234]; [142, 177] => 0.80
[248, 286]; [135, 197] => 0.76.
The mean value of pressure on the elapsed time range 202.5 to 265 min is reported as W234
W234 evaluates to 0.953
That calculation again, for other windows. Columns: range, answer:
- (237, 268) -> 0.981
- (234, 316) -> 0.925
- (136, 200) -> 1.12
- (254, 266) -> 1.05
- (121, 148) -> 1.13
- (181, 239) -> 0.977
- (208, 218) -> 0.831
